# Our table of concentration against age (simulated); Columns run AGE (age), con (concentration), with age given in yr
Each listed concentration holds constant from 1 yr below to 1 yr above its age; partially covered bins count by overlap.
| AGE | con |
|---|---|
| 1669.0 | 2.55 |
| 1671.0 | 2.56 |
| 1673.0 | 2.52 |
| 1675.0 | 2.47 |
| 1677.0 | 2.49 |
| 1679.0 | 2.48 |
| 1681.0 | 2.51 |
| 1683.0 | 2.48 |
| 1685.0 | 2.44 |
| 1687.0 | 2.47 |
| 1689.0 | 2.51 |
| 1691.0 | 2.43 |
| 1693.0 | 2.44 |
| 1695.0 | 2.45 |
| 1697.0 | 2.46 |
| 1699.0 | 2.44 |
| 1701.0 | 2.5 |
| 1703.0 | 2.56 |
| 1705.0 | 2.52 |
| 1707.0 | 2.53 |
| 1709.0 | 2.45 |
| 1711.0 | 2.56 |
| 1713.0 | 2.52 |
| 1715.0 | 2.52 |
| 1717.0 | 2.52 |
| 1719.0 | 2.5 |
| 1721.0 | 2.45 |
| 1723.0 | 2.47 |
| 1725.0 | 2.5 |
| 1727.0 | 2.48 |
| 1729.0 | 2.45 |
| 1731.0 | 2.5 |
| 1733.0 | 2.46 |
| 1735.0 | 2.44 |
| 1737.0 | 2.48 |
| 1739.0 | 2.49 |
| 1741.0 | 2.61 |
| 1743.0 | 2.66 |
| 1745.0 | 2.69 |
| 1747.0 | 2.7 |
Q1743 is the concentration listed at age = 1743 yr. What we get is 2.66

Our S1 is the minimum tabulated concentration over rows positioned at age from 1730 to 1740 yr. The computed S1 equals 2.44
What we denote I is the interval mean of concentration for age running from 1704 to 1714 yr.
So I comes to 2.52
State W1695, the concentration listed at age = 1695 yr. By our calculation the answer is 2.45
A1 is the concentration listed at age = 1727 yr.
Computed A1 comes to 2.48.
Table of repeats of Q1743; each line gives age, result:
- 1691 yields 2.43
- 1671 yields 2.56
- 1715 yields 2.52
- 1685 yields 2.44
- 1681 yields 2.51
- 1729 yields 2.45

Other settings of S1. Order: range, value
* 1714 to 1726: 2.45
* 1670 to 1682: 2.47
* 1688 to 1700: 2.43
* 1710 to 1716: 2.52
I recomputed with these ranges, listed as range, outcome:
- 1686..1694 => 2.46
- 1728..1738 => 2.47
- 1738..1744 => 2.59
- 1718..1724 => 2.47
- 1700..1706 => 2.53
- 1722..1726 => 2.49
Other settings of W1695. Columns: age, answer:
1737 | 2.48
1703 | 2.56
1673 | 2.52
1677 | 2.49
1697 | 2.46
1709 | 2.45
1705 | 2.52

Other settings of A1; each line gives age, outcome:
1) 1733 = 2.46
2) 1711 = 2.56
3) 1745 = 2.69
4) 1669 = 2.55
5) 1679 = 2.48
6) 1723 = 2.47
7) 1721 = 2.45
